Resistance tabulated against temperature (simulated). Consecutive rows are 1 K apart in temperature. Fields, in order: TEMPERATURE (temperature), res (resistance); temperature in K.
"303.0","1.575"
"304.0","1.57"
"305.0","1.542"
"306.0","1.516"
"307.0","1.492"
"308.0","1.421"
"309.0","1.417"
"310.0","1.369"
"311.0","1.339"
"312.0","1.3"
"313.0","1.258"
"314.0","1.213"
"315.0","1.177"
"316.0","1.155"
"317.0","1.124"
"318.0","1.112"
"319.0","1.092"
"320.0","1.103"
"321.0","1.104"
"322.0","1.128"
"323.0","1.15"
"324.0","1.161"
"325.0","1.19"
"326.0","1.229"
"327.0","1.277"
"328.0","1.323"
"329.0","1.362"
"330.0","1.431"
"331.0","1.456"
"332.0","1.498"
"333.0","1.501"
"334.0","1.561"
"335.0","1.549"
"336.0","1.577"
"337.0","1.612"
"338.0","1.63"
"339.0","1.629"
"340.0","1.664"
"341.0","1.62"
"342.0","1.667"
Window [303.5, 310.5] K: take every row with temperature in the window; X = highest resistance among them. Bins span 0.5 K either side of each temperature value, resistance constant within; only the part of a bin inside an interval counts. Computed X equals 1.57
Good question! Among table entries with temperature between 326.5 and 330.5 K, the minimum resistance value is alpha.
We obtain 1.277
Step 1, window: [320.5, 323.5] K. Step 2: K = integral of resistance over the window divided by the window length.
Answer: 1.13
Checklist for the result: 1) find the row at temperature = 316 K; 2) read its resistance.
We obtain 1.155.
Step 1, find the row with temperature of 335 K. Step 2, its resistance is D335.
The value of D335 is 1.549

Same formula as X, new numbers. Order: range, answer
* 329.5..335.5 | 1.561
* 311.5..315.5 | 1.3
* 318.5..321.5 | 1.104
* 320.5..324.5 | 1.161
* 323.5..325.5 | 1.19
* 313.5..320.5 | 1.213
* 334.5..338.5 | 1.63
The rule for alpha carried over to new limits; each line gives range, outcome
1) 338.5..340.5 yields 1.629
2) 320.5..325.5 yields 1.104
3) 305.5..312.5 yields 1.3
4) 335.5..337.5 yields 1.577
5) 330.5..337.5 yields 1.456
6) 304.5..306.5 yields 1.516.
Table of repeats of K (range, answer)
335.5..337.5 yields 1.59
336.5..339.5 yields 1.62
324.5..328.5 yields 1.25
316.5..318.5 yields 1.12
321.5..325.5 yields 1.16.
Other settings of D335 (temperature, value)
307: 1.492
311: 1.339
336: 1.577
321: 1.104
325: 1.19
